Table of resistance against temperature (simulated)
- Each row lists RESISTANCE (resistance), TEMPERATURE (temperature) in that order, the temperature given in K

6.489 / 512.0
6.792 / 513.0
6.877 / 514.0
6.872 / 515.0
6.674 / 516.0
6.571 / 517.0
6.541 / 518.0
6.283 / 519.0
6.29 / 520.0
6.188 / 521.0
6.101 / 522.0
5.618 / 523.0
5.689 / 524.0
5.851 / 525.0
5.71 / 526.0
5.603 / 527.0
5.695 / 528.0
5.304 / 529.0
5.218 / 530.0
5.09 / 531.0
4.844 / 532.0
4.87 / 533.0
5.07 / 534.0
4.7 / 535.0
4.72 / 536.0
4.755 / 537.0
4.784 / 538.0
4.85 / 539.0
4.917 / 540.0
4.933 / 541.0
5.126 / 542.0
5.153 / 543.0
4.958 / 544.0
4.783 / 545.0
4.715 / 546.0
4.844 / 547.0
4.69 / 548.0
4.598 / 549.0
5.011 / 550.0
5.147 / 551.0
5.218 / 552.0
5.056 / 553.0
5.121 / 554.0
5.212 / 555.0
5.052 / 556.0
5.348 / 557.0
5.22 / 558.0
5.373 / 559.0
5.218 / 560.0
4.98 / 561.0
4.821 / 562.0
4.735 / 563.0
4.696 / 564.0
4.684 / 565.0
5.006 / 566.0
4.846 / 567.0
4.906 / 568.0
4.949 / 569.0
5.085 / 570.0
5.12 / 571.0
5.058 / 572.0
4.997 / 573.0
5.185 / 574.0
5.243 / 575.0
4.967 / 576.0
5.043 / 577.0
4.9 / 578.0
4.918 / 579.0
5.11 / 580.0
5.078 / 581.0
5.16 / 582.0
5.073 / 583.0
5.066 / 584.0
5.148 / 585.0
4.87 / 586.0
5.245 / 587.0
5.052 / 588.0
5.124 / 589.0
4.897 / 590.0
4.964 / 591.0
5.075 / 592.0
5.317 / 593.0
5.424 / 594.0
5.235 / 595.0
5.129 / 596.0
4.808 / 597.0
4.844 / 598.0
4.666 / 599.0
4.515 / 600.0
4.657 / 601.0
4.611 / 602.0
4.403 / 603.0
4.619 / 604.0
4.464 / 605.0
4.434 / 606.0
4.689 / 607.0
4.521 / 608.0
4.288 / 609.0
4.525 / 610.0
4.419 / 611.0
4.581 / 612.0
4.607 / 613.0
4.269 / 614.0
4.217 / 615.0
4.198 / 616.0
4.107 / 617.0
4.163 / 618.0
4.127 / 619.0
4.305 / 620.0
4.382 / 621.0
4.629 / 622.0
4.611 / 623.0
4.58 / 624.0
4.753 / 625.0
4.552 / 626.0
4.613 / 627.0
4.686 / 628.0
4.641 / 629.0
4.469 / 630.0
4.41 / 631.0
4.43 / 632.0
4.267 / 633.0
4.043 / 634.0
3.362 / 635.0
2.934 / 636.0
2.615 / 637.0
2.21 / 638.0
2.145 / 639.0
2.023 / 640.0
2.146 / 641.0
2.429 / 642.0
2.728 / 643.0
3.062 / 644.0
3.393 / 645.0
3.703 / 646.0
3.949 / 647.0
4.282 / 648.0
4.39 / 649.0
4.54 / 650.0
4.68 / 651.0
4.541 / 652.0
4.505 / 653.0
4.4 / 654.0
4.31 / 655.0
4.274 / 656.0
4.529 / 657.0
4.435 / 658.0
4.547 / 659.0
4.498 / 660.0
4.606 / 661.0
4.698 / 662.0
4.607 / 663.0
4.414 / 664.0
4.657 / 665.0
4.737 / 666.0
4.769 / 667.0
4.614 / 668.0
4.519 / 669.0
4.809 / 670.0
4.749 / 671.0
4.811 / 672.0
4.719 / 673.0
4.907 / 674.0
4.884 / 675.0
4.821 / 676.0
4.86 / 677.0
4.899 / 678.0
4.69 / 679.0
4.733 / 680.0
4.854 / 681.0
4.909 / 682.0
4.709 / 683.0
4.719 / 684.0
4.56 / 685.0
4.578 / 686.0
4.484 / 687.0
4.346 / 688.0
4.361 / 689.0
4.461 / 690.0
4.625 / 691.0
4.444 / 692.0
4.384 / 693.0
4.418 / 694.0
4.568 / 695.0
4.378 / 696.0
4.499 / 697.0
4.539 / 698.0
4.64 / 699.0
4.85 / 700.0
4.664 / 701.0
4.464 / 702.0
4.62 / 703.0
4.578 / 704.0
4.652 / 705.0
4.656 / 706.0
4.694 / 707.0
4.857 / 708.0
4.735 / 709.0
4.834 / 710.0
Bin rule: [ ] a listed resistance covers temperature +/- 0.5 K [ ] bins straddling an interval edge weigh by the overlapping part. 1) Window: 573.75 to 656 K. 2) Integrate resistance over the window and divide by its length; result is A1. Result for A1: 4.38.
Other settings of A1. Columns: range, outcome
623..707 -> 4.31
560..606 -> 4.95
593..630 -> 4.57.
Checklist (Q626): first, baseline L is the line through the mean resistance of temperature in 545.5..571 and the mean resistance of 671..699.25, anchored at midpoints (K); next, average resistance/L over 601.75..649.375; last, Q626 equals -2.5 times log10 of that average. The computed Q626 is 0.200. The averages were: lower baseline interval 4.98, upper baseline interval 4.64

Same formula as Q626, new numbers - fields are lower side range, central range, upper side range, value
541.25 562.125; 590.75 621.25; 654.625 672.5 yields 0.05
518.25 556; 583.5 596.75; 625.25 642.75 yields -0.19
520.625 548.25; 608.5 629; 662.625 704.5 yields 0.10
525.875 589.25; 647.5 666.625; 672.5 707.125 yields 0.05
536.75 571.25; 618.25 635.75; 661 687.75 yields 0.10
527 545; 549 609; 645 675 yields -0.03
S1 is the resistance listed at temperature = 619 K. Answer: 4.127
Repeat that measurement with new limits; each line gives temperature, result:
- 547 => 4.844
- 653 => 4.505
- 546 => 4.715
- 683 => 4.709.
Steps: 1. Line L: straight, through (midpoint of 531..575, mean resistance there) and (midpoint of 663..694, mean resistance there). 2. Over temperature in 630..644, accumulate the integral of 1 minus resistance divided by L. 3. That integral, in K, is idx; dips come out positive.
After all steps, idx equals 4.9 K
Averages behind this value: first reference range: 4.97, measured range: 3.11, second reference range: 4.66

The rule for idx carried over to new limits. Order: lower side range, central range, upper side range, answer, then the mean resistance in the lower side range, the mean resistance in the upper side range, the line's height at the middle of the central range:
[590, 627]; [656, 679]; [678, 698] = -0.48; 4.61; 4.57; 4.58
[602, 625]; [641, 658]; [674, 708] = 2.19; 4.43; 4.63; 4.52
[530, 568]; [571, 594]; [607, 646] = -2.94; 4.95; 3.91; 4.5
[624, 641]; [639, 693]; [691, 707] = -2.23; 3.74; 4.56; 4.15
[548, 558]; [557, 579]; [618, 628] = -0.26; 5.07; 4.5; 4.95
